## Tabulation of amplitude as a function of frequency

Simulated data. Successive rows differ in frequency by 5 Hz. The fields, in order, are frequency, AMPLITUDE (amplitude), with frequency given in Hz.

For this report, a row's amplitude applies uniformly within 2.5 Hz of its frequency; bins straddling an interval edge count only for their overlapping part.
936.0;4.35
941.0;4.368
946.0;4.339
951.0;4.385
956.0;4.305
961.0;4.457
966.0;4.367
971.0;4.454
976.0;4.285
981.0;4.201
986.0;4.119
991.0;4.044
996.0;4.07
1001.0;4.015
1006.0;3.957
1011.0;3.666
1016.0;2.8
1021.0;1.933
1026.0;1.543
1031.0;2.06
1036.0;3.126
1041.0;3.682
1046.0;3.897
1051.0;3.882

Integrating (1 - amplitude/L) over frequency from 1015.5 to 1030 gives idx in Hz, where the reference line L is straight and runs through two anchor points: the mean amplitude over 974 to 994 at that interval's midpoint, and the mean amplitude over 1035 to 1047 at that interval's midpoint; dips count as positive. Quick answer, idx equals 6.8 Hz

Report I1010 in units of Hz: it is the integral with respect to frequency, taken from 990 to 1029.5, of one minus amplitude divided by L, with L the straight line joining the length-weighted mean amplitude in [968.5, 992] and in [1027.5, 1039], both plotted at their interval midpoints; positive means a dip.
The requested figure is 2.0 Hz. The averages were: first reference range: 4.23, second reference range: 2.55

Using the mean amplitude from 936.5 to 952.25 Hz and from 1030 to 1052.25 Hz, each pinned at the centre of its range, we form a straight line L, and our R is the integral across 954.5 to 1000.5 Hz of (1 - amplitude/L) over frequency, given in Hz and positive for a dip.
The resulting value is -2.5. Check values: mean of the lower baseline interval 4.36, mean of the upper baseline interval 3.38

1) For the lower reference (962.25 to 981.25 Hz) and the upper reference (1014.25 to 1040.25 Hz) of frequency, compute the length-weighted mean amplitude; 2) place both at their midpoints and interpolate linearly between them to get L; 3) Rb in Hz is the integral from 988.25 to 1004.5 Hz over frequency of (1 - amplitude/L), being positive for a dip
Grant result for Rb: -2.7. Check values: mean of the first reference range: 4.35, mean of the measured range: 4.04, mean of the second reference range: 2.37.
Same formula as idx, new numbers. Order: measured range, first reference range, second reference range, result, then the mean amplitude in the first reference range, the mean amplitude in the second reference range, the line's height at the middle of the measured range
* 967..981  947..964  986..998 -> -0.4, 4.38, 4.07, 4.22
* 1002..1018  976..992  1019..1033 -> -4.8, 4.15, 1.83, 2.72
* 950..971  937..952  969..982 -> -0.2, 4.36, 4.32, 4.34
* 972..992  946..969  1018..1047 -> -2.0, 4.38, 2.65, 3.81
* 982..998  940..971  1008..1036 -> -3.3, 4.38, 2.49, 3.4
